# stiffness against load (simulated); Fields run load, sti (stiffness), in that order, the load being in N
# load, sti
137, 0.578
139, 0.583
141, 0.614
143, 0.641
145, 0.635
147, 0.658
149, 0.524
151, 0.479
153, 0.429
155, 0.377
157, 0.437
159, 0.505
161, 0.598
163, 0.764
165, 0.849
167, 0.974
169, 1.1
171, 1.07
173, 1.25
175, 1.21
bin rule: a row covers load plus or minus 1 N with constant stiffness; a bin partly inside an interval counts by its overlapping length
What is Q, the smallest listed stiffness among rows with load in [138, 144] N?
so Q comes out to 0.583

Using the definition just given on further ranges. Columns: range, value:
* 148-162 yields 0.377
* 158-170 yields 0.505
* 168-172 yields 1.07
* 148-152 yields 0.479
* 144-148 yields 0.635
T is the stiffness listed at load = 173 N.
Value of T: 1.25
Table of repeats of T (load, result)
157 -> 0.437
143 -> 0.641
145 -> 0.635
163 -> 0.764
